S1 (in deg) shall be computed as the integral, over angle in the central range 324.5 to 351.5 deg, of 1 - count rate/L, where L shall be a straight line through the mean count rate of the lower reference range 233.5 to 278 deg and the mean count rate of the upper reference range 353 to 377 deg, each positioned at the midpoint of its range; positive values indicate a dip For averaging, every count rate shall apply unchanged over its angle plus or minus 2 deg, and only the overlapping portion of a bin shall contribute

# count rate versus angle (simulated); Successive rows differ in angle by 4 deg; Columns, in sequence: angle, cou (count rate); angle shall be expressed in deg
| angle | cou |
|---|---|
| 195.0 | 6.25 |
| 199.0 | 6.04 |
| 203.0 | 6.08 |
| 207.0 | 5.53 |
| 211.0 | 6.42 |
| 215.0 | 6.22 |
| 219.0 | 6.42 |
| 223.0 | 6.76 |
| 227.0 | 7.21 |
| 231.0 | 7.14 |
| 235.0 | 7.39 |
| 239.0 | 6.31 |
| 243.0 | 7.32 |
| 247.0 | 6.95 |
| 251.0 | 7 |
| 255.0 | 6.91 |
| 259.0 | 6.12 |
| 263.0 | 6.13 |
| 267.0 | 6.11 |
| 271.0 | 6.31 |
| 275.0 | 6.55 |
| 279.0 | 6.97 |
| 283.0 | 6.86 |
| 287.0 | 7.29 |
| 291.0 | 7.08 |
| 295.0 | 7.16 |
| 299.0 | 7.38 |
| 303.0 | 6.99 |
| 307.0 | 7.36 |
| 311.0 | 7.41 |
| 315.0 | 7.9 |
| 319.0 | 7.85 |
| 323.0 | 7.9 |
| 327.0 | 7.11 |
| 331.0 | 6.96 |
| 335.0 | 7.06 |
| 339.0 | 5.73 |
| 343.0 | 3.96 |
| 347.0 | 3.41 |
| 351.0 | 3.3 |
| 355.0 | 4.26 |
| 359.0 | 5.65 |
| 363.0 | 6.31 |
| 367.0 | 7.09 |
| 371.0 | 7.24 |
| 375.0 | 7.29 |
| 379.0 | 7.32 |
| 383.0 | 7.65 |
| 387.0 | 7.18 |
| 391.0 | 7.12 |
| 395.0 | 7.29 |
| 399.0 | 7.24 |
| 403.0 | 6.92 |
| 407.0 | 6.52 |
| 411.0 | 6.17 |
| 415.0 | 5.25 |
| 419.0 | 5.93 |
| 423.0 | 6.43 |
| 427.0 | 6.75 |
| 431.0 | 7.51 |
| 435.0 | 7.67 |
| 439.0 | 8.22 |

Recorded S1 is 3.7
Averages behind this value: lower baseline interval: 6.64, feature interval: 5.52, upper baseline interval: 6.31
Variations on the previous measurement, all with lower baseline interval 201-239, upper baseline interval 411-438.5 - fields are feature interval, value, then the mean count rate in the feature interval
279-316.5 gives -3.71 deg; 7.25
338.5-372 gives 7.52 deg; 5.13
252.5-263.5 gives 0.21 deg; 6.45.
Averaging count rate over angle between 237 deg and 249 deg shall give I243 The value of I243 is 6.86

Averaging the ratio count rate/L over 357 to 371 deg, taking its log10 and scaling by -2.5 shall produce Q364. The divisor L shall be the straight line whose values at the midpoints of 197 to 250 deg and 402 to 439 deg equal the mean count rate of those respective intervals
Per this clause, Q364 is 0.027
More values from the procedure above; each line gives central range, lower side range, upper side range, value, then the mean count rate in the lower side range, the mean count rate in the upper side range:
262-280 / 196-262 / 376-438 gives 0.045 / 6.6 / 6.89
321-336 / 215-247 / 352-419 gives -0.089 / 6.89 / 6.58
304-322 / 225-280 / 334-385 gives -0.217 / 6.74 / 5.84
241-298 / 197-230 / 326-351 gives -0.142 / 6.36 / 5.46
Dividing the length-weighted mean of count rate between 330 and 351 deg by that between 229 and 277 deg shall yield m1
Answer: 0.8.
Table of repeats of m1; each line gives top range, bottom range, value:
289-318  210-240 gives 1.09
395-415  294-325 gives 0.88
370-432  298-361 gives 1.10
